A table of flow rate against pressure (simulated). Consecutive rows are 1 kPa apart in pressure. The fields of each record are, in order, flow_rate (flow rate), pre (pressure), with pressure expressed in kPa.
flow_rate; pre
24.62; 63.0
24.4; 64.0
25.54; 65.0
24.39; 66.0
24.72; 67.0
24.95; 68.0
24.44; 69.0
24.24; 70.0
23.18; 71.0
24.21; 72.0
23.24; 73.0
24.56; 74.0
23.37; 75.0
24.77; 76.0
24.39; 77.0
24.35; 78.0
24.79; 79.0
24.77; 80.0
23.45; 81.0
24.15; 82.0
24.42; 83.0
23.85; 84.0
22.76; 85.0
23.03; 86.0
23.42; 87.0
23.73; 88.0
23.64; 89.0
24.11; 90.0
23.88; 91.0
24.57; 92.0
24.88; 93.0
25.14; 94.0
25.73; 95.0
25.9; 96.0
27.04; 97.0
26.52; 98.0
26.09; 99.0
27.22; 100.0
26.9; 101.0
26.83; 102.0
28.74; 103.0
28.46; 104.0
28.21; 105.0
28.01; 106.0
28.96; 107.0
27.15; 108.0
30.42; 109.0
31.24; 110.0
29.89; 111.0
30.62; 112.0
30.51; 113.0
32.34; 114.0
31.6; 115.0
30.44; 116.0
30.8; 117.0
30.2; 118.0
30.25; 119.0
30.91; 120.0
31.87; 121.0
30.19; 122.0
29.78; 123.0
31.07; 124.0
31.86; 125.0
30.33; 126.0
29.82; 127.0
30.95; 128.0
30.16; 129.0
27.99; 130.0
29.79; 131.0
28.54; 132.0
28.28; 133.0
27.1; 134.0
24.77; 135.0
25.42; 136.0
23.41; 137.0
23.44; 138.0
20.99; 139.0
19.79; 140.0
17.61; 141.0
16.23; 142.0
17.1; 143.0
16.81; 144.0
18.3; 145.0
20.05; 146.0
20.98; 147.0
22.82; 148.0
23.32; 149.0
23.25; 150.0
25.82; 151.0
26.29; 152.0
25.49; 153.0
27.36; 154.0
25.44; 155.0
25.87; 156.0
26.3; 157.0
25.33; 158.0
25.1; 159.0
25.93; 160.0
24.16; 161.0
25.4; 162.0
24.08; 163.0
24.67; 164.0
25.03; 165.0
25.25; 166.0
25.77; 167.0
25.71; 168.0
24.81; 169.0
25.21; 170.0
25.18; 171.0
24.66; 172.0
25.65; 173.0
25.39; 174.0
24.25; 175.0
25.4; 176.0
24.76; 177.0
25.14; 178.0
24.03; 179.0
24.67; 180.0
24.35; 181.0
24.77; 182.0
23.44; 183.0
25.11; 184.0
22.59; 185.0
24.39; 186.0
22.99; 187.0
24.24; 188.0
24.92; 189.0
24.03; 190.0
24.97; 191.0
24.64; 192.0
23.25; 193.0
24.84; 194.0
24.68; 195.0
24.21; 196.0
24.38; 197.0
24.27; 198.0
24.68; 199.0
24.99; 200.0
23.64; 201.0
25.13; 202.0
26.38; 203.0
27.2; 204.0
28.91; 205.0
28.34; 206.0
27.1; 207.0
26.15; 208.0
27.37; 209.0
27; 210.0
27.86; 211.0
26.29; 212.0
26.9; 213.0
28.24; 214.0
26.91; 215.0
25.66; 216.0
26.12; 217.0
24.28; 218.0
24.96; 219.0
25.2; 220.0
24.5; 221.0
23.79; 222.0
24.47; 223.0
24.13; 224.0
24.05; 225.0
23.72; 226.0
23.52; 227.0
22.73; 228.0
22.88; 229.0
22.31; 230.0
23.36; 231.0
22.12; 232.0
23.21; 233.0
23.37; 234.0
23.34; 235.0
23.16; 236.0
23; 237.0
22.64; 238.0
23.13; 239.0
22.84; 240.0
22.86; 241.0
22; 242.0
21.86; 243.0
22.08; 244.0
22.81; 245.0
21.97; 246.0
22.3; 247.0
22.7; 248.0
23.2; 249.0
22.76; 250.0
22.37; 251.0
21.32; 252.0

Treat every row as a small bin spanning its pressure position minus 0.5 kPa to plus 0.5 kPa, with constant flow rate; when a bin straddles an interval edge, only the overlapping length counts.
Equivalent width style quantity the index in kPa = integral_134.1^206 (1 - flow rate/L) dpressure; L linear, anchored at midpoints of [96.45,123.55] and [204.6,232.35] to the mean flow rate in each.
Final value 7.76 kPa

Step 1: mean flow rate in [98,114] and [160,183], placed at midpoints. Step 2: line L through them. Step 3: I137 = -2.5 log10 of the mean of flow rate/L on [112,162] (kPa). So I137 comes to 0.03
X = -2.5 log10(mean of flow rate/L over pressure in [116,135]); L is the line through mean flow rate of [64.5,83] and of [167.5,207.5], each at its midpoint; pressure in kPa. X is -0.21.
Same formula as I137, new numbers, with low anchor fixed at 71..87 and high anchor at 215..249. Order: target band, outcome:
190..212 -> -0.10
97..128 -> -0.23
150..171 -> -0.08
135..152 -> 0.12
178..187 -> -0.03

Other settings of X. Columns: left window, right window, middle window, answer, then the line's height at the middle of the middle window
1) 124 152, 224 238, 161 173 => -0.05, 24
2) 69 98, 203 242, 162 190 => 0.00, 24.6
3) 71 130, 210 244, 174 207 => 0.01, 25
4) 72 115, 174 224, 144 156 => 0.10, 25.6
